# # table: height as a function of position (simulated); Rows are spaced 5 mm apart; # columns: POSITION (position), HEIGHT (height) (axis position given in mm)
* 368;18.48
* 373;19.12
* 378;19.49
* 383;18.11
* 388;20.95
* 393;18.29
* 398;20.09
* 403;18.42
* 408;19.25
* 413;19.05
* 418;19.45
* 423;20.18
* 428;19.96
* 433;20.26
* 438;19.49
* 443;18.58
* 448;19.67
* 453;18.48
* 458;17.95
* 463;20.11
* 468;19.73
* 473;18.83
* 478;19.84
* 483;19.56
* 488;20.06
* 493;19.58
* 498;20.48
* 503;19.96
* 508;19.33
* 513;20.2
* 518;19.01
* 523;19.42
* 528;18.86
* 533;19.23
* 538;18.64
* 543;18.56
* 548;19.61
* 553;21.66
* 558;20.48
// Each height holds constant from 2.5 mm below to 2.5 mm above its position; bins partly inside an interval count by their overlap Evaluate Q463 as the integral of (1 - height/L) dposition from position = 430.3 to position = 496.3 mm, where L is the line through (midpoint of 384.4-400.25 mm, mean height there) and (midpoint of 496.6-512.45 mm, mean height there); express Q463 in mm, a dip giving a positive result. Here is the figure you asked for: 1.37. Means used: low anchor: 19.7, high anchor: 19.9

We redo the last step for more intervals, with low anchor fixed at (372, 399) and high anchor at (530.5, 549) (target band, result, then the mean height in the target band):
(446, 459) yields 0.3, 18.7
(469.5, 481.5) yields -0.2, 19.4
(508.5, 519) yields -0.3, 19.6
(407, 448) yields -0.7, 19.5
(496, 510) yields -0.6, 19.9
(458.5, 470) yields -0.3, 19.6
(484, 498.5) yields -0.7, 19.9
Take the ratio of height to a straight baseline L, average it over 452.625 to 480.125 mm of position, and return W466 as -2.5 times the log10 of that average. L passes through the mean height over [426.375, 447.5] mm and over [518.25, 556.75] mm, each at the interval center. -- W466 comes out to 0.02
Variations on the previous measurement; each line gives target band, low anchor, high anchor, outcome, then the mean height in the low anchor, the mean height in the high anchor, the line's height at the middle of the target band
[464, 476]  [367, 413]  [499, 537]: -0.004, 19.2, 19.4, 19.3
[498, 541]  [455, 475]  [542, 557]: 0.022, 19.1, 20.1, 19.8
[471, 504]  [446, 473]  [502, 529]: -0.025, 19.1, 19.5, 19.3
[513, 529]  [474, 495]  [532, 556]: 0.019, 19.7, 19.6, 19.6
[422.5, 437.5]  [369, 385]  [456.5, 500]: -0.043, 18.9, 19.6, 19.3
